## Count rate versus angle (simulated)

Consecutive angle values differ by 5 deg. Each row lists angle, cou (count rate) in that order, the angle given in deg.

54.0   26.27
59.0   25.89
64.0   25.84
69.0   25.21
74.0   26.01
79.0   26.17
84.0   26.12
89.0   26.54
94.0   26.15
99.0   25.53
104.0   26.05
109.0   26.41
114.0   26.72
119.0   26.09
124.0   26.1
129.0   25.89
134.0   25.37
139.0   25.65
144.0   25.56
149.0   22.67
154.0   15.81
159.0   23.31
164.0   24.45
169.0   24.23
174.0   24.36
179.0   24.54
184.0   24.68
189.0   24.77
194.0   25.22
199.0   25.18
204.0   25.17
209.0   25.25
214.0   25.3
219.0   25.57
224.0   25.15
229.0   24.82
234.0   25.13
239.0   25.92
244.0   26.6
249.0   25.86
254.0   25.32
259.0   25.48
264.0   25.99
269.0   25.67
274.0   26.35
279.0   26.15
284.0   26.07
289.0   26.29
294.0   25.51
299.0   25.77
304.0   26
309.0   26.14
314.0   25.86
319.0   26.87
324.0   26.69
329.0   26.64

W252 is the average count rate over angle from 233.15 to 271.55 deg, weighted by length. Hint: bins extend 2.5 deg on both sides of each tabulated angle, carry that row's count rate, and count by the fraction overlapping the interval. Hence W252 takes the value 25.8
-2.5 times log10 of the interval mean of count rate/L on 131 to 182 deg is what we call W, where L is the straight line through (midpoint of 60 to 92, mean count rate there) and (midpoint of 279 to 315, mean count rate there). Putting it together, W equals 0.10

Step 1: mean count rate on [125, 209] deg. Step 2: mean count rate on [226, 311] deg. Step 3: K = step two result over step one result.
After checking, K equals 1.1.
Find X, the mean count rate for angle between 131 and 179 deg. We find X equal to 23.6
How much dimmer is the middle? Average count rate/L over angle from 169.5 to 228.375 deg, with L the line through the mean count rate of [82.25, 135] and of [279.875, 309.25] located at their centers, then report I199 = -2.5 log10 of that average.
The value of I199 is 0.045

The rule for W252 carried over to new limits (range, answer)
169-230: 25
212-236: 25.2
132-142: 25.5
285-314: 25.9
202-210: 25.2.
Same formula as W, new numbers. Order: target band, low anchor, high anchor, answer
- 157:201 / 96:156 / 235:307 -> 0.032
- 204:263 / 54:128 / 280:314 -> 0.021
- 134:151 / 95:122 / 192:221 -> 0.046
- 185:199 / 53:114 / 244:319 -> 0.042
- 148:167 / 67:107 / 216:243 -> 0.191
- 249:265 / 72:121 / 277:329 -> 0.024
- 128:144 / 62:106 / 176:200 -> -0.008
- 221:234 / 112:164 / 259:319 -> 0.012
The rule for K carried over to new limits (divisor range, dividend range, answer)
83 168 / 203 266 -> 1.02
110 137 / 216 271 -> 0.98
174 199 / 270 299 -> 1.05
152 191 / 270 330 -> 1.12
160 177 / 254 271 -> 1.06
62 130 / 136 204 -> 0.92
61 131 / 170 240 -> 0.96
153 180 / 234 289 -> 1.12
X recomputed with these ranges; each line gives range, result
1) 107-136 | 26.1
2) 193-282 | 25.6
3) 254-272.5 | 25.7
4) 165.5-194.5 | 24.6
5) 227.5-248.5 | 25.7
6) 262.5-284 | 26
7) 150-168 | 21.6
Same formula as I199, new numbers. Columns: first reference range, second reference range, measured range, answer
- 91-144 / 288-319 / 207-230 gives 0.03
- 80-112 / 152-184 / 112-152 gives -0.03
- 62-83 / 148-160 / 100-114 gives -0.13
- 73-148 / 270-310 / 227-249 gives 0.01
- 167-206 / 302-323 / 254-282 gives -0.01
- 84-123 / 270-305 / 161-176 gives 0.08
